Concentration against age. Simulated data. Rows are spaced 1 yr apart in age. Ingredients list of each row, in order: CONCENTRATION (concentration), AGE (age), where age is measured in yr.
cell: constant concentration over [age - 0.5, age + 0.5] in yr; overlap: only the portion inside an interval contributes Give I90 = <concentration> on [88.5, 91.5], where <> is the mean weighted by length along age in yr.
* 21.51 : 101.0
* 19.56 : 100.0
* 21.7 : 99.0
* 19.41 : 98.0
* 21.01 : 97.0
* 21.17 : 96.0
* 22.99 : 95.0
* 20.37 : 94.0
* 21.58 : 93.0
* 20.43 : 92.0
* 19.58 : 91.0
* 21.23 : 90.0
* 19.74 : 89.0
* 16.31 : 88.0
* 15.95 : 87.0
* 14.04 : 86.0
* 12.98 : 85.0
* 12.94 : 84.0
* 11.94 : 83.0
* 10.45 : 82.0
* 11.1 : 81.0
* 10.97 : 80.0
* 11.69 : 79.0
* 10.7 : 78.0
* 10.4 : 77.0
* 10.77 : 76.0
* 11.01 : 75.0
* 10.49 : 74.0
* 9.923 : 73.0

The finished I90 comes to 20.2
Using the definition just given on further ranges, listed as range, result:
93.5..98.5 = 21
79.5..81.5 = 11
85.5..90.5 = 17.5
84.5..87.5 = 14.3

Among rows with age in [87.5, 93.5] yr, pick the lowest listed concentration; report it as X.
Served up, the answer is 16.31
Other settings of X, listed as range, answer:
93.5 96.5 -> 20.37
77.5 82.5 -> 10.45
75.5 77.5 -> 10.4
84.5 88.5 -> 12.98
